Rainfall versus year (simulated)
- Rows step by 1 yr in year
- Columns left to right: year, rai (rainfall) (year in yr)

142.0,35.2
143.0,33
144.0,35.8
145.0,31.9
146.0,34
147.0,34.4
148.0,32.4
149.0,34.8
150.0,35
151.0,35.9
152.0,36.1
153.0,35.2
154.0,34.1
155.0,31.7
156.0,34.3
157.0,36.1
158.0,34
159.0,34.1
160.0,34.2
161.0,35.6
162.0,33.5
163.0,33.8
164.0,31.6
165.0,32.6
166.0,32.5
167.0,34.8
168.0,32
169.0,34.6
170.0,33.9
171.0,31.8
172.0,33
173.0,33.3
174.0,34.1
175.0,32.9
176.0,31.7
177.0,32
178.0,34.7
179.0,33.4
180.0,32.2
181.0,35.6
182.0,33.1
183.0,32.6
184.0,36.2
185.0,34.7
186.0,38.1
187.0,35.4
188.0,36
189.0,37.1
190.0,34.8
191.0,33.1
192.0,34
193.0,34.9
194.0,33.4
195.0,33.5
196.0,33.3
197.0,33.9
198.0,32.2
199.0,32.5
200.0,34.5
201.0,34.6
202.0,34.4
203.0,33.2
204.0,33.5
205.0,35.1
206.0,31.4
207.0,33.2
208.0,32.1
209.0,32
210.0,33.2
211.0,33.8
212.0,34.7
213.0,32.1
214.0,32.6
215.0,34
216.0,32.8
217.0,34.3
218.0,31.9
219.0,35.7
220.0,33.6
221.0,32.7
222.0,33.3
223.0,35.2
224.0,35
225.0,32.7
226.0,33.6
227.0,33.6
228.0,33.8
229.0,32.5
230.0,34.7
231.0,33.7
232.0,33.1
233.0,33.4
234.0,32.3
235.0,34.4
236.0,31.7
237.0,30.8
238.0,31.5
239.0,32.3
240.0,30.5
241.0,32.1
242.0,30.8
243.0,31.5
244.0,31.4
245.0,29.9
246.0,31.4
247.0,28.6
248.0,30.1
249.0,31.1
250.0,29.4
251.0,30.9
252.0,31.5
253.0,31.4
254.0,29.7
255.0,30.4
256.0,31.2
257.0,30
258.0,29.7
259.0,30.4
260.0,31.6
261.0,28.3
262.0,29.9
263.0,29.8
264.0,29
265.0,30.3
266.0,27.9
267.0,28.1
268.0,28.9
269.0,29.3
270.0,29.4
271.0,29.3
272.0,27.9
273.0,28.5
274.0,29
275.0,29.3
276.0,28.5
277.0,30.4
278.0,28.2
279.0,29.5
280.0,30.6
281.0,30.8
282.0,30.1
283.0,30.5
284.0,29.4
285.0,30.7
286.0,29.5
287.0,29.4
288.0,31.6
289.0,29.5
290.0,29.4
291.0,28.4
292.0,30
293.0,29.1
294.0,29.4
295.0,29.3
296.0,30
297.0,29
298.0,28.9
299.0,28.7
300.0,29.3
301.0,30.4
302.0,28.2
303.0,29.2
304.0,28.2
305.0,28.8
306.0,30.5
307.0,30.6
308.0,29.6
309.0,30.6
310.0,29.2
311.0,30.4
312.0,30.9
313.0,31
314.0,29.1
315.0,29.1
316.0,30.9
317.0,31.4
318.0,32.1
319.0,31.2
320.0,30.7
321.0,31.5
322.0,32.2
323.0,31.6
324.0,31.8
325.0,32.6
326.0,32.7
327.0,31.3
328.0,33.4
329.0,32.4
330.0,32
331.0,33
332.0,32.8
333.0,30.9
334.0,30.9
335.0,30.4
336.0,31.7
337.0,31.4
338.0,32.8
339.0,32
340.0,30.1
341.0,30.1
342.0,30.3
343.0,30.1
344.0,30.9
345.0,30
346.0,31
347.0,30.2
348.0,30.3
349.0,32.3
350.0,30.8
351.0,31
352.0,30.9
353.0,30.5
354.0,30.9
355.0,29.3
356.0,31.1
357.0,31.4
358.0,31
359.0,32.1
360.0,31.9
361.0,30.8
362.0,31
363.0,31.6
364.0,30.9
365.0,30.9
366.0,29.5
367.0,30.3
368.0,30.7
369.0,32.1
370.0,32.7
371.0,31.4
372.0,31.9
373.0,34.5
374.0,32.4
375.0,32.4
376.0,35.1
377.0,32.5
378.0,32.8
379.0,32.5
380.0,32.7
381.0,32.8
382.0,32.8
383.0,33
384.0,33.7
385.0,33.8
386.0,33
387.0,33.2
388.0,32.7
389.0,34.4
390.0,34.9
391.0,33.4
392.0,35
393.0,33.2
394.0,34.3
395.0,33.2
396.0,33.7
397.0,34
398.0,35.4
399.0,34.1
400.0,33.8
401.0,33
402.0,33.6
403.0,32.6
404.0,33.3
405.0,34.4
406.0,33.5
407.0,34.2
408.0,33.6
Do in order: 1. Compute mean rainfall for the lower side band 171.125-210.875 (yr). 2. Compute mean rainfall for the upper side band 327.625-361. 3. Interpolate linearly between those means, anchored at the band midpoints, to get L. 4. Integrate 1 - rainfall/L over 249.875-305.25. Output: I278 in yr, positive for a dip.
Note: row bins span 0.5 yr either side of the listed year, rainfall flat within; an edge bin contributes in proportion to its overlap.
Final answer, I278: 4.71 yr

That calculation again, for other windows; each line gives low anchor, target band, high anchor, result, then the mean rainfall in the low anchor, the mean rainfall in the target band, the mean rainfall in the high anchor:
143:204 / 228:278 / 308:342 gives 3.07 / 34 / 30.6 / 31.3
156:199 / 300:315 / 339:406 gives 1.40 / 33.9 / 29.7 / 32.2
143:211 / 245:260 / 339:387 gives 1.14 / 33.9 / 30.4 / 31.6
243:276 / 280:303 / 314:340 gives 0.78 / 29.8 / 29.6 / 31.6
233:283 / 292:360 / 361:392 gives 1.81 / 30.2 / 30.7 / 32.5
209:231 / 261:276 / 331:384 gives 1.76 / 33.6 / 29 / 31.5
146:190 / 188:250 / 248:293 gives -2.08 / 34.1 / 33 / 29.7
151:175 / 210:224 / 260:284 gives -0.90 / 33.8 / 33.6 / 29.3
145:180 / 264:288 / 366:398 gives 2.85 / 33.7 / 29.4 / 33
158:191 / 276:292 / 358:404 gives 1.68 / 33.9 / 29.8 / 32.8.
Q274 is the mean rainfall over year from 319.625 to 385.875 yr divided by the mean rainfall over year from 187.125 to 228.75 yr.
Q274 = 0.94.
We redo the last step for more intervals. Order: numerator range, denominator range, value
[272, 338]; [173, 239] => 0.90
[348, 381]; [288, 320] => 1.06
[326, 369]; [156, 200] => 0.92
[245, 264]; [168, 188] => 0.89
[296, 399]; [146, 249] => 0.94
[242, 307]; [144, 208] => 0.88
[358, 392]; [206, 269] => 1.02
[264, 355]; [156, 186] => 0.90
